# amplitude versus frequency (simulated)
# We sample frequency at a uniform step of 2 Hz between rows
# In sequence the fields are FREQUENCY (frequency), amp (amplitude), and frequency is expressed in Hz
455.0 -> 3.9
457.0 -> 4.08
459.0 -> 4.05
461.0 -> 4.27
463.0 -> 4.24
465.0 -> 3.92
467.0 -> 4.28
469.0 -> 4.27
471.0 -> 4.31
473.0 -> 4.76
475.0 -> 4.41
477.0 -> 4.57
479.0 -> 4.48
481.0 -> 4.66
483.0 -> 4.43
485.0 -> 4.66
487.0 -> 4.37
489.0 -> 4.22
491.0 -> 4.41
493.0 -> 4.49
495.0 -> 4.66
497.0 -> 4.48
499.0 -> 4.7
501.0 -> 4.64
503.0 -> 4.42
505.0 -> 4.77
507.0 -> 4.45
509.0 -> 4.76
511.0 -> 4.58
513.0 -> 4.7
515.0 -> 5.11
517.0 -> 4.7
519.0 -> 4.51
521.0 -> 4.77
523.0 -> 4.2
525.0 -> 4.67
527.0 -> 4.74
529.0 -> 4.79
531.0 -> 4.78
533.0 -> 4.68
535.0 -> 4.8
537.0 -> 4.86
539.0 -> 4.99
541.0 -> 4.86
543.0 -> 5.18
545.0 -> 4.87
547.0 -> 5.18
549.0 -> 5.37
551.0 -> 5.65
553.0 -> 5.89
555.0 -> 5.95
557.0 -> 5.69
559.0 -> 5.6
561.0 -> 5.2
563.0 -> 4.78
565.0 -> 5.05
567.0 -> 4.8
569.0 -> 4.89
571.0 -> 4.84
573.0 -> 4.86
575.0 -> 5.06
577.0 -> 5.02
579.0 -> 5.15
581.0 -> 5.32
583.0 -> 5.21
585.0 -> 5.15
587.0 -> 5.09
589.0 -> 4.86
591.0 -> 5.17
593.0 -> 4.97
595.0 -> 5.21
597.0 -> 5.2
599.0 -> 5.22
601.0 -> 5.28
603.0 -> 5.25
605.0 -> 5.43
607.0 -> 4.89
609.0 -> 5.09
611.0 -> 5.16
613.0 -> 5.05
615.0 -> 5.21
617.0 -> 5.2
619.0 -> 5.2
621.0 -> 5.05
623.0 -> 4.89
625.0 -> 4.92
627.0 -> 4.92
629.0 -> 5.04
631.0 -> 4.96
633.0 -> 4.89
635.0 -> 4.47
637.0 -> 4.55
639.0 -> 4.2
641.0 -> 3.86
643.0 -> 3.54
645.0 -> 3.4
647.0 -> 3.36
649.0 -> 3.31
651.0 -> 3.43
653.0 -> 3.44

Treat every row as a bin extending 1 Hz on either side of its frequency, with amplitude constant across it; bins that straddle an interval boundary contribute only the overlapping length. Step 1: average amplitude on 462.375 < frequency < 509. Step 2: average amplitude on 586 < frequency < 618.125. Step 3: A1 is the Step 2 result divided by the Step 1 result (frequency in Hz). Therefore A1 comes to 1.15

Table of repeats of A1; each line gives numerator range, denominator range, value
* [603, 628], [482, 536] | 1.10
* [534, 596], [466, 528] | 1.13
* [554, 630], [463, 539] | 1.12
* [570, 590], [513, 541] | 1.07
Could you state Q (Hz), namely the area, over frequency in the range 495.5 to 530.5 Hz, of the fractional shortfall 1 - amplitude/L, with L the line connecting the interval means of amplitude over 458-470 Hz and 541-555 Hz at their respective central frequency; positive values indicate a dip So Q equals 1.5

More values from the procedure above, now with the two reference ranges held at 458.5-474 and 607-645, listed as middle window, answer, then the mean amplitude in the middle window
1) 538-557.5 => -3.6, 5.35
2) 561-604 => -4.1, 5.07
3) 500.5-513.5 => -0.7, 4.61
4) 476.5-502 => -1.1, 4.52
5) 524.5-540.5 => -1.2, 4.79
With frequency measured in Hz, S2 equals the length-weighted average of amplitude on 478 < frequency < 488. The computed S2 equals 4.52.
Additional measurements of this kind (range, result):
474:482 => 4.53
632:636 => 4.68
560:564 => 4.99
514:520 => 4.77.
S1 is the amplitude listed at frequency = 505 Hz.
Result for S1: 4.77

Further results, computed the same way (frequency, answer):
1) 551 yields 5.65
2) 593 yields 4.97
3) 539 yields 4.99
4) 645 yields 3.4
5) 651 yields 3.43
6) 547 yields 5.18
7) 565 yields 5.05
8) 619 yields 5.2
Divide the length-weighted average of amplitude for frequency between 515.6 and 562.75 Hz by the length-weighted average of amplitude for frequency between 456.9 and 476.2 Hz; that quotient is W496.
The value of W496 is 1.18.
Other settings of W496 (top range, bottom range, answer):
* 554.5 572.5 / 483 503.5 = 1.15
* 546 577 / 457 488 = 1.20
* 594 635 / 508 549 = 1.06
